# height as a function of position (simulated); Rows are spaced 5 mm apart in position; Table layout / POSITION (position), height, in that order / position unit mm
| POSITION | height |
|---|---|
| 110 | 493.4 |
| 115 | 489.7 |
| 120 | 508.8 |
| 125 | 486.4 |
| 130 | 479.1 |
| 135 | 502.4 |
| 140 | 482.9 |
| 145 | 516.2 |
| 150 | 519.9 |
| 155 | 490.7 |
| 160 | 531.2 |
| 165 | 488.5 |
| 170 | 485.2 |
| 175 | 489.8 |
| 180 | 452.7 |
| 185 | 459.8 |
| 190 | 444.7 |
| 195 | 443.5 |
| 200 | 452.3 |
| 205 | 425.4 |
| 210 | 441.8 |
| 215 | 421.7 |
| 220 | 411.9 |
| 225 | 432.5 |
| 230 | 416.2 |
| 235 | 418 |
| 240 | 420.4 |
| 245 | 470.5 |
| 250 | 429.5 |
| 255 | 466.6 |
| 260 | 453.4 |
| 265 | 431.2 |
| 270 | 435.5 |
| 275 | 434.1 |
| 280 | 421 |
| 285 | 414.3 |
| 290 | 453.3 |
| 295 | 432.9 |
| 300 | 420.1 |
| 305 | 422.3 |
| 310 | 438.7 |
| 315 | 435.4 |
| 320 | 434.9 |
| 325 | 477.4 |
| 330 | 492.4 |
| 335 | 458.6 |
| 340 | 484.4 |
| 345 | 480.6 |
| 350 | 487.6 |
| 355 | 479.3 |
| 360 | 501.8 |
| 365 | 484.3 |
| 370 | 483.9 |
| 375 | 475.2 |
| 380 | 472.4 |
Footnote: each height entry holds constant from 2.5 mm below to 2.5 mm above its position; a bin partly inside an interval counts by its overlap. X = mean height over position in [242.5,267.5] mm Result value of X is 450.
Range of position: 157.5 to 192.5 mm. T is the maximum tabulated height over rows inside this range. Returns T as 531.2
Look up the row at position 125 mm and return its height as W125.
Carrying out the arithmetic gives 486.4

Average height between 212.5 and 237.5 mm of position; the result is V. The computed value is 420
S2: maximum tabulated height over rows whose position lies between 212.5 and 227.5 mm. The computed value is 432.5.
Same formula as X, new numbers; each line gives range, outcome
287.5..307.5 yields 432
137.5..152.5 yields 506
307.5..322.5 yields 436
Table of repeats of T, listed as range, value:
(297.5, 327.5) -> 477.4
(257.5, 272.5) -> 453.4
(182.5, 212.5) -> 459.8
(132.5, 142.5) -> 502.4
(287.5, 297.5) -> 453.3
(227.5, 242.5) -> 420.4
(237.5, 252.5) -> 470.5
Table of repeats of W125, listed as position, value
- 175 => 489.8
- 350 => 487.6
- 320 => 434.9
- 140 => 482.9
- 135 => 502.4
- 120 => 508.8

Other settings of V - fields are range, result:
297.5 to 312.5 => 427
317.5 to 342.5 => 470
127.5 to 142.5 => 488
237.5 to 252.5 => 440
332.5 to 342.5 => 472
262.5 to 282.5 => 430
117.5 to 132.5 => 491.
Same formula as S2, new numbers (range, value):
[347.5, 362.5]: 501.8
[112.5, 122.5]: 508.8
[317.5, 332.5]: 492.4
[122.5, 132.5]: 486.4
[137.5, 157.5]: 519.9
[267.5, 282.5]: 435.5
